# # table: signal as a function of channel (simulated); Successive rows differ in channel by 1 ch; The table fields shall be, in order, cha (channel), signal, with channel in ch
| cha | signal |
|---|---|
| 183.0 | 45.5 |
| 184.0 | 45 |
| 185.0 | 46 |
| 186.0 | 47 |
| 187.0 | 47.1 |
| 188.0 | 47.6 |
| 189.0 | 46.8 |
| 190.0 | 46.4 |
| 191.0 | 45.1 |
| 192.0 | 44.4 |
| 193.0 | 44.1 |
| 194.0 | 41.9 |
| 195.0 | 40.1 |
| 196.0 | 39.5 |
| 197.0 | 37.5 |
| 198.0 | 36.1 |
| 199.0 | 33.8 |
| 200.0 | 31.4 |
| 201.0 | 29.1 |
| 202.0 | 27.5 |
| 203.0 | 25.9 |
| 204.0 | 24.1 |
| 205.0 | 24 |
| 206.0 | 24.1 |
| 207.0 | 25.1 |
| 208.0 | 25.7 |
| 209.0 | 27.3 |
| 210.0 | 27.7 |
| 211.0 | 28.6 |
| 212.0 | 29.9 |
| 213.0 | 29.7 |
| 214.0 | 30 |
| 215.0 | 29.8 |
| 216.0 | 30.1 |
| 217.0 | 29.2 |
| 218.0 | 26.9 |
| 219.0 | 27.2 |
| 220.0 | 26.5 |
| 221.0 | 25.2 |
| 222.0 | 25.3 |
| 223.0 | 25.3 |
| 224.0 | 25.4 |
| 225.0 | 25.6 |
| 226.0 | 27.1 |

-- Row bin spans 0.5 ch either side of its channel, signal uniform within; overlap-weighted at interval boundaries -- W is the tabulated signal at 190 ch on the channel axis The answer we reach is 46.4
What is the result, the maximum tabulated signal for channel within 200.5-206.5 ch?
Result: 29.1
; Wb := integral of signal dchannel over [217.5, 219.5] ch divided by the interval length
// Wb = 27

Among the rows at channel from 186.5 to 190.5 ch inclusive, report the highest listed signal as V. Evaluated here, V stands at 47.6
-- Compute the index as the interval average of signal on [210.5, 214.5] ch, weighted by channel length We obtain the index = 29.6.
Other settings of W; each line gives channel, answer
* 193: 44.1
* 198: 36.1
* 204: 24.1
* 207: 25.1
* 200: 31.4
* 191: 45.1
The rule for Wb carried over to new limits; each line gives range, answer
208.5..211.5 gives 27.9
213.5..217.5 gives 29.8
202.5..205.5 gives 24.7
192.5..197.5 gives 40.6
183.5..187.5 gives 46.3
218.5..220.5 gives 26.9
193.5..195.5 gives 41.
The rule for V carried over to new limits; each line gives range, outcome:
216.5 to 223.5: 29.2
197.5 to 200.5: 36.1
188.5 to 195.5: 46.8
